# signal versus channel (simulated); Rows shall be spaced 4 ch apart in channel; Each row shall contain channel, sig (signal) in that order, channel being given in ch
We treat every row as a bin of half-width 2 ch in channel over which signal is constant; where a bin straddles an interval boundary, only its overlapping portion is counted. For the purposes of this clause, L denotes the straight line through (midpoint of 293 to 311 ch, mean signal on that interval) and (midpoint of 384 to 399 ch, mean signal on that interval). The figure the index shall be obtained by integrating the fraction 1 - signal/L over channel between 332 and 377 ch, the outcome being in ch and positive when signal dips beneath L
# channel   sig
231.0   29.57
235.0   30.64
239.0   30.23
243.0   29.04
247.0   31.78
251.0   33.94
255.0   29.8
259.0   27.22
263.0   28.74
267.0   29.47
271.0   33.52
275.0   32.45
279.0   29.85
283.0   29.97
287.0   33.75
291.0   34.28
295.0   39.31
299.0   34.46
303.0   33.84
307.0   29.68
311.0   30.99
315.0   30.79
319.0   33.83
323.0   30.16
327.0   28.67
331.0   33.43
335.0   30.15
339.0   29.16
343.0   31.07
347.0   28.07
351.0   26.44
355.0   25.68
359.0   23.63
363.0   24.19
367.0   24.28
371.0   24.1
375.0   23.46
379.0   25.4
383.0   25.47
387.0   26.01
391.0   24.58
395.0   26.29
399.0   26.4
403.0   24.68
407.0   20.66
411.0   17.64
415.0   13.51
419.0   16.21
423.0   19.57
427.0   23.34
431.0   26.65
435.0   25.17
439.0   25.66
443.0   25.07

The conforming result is 4.1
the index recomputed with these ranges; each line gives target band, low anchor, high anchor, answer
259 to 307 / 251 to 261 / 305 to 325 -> -3.2 ch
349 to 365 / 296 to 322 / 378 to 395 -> 1.8 ch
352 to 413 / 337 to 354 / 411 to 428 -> -3.3 ch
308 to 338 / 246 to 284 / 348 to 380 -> -4.2 ch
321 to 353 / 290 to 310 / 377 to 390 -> 0.7 ch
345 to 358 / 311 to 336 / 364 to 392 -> 0.6 ch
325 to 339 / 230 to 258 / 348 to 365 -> -2.2 ch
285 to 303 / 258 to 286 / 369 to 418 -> -3.8 ch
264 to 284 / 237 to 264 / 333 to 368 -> -1.1 ch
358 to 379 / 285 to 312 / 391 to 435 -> 1.9 ch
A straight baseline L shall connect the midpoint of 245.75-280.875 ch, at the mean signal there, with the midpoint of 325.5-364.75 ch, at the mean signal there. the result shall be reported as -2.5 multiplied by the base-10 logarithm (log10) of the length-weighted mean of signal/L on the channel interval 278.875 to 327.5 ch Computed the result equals -0.11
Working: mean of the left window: 30.7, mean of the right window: 28.1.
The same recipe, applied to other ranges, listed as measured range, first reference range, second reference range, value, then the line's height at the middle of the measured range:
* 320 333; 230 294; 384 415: -0.14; 27.3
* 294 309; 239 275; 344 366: -0.19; 28.4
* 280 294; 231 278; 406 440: -0.15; 28.7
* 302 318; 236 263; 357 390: -0.14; 27.5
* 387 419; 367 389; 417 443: 0.10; 23.9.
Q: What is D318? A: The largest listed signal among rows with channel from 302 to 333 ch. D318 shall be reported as 33.84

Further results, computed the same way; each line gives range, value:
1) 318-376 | 33.83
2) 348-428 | 26.44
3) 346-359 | 28.07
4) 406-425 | 20.66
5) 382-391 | 26.01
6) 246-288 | 33.94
